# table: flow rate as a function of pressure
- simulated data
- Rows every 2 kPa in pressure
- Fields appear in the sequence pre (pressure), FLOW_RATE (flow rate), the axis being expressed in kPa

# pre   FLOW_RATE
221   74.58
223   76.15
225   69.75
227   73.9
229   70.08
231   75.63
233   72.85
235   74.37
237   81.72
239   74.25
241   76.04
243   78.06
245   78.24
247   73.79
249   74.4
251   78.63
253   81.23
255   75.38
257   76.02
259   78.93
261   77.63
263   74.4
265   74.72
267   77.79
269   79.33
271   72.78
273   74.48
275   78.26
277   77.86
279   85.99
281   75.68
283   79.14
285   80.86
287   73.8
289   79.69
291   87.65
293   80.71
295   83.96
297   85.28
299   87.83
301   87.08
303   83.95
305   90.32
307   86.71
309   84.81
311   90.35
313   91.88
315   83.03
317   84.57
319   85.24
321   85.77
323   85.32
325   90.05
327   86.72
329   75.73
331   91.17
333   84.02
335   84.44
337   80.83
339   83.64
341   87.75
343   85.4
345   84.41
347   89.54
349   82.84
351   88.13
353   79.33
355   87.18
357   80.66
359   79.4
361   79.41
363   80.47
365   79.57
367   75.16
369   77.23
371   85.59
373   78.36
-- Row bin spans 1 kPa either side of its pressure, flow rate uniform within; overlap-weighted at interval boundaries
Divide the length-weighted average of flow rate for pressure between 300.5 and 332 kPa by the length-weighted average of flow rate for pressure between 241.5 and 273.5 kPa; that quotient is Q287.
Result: 1.1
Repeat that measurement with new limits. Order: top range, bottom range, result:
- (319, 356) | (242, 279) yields 1.11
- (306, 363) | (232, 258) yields 1.11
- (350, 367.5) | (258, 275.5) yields 1.06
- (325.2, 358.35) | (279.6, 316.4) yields 1.01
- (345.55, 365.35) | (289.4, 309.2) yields 0.97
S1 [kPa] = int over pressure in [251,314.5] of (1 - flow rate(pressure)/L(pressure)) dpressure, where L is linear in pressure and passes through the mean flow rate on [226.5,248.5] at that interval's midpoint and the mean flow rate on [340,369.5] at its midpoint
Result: -2.37 kPa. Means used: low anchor 75.4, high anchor 82.5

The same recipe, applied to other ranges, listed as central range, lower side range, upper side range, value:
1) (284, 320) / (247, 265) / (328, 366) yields -2.14 kPa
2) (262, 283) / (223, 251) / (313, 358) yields 0.37 kPa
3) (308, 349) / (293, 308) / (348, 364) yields -0.76 kPa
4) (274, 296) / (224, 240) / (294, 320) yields 0.68 kPa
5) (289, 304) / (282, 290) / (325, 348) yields -0.95 kPa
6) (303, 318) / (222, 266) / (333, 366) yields -1.24 kPa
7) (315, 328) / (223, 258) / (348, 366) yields -0.99 kPa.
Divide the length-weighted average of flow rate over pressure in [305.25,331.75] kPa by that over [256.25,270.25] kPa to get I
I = 1.1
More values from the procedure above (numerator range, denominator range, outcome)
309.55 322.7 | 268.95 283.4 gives 1.11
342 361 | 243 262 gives 1.09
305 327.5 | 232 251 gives 1.14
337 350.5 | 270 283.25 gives 1.10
